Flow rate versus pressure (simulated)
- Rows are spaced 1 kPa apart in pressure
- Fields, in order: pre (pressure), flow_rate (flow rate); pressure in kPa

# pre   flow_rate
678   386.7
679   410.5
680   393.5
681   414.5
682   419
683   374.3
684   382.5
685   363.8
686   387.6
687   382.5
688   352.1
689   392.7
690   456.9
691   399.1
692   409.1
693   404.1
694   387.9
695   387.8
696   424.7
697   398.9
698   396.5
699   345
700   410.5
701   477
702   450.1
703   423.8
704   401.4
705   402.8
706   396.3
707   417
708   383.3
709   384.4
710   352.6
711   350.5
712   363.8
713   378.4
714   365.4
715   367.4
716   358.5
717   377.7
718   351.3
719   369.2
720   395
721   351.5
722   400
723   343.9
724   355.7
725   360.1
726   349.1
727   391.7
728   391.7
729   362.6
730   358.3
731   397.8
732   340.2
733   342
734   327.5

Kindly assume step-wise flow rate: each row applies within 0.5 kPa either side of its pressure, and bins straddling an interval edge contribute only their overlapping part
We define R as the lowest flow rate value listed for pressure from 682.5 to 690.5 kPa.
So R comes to 352.1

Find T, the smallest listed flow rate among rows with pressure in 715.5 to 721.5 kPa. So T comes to 351.3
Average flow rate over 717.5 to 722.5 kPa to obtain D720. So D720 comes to 373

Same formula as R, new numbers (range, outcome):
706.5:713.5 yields 350.5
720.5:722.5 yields 351.5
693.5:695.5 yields 387.8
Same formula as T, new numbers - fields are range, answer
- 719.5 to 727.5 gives 343.9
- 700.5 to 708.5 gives 383.3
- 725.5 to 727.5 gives 349.1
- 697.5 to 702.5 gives 345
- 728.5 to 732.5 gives 340.2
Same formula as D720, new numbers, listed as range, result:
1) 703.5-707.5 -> 404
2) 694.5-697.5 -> 404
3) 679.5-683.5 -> 400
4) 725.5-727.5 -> 370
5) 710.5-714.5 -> 365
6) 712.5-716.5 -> 367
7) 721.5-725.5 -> 365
